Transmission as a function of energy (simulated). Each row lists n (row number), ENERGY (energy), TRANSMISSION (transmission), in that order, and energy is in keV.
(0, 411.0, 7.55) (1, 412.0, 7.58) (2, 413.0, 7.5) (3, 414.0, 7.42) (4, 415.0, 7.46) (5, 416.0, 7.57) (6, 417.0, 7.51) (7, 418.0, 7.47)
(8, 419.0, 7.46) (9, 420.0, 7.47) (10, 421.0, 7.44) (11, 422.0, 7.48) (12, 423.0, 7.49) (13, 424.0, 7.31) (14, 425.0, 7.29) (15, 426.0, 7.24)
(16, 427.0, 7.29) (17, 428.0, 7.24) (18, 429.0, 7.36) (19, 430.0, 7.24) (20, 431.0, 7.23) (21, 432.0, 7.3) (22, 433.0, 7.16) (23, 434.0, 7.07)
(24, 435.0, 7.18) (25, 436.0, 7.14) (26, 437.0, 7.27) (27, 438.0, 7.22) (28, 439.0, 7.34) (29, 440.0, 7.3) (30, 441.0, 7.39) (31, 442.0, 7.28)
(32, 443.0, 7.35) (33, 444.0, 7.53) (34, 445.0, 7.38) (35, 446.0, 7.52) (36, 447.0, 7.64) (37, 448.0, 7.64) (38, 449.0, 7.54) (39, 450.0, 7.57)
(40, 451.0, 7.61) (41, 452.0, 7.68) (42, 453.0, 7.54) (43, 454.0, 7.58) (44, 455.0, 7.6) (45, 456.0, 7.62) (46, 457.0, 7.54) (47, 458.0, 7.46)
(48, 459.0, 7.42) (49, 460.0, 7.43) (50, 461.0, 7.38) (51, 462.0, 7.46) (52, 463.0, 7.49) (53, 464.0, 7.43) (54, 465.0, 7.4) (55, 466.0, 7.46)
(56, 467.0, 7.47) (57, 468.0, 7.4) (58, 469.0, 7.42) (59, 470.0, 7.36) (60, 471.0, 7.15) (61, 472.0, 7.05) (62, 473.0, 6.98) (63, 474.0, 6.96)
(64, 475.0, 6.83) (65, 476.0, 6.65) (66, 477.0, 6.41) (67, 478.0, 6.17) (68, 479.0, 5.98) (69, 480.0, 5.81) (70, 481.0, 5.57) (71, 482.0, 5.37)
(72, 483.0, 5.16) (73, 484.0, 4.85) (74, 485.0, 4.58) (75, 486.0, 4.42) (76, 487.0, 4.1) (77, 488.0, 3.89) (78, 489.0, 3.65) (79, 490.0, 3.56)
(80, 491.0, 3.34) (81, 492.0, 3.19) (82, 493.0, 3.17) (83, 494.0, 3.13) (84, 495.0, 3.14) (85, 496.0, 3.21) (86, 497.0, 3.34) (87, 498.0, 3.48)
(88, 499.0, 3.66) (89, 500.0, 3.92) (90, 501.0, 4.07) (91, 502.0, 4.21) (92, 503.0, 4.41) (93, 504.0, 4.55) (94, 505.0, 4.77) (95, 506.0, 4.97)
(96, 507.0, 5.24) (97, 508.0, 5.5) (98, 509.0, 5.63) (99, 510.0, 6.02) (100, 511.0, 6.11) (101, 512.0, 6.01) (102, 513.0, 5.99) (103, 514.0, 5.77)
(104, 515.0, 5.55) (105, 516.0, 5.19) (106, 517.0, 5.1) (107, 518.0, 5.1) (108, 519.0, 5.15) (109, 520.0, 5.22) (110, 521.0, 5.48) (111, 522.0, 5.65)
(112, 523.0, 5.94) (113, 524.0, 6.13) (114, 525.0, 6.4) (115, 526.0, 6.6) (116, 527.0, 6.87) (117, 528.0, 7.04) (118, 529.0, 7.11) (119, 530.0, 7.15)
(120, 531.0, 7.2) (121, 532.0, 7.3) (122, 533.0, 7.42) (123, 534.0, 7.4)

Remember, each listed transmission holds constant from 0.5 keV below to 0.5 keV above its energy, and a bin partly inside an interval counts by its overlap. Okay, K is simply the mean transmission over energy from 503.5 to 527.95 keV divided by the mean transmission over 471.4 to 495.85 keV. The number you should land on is 1.13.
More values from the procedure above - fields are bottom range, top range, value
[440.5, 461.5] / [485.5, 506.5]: 0.51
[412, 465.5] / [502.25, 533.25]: 0.79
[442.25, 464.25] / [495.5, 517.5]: 0.65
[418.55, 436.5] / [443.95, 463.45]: 1.03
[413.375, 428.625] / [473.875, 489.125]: 0.73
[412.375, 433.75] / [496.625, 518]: 0.67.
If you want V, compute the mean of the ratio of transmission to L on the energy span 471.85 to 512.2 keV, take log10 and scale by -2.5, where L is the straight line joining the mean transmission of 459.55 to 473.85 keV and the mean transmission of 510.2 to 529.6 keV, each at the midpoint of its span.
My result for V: 0.35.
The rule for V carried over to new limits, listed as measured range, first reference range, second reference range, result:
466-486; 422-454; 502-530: 0.04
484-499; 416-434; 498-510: 0.36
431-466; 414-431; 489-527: -0.13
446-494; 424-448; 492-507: -0.15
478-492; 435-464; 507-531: 0.40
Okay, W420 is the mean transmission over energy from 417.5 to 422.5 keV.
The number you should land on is 7.46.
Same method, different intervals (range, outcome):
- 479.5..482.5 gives 5.58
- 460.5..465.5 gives 7.43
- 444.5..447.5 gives 7.51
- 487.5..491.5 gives 3.61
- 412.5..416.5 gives 7.49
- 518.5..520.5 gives 5.19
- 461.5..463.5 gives 7.47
